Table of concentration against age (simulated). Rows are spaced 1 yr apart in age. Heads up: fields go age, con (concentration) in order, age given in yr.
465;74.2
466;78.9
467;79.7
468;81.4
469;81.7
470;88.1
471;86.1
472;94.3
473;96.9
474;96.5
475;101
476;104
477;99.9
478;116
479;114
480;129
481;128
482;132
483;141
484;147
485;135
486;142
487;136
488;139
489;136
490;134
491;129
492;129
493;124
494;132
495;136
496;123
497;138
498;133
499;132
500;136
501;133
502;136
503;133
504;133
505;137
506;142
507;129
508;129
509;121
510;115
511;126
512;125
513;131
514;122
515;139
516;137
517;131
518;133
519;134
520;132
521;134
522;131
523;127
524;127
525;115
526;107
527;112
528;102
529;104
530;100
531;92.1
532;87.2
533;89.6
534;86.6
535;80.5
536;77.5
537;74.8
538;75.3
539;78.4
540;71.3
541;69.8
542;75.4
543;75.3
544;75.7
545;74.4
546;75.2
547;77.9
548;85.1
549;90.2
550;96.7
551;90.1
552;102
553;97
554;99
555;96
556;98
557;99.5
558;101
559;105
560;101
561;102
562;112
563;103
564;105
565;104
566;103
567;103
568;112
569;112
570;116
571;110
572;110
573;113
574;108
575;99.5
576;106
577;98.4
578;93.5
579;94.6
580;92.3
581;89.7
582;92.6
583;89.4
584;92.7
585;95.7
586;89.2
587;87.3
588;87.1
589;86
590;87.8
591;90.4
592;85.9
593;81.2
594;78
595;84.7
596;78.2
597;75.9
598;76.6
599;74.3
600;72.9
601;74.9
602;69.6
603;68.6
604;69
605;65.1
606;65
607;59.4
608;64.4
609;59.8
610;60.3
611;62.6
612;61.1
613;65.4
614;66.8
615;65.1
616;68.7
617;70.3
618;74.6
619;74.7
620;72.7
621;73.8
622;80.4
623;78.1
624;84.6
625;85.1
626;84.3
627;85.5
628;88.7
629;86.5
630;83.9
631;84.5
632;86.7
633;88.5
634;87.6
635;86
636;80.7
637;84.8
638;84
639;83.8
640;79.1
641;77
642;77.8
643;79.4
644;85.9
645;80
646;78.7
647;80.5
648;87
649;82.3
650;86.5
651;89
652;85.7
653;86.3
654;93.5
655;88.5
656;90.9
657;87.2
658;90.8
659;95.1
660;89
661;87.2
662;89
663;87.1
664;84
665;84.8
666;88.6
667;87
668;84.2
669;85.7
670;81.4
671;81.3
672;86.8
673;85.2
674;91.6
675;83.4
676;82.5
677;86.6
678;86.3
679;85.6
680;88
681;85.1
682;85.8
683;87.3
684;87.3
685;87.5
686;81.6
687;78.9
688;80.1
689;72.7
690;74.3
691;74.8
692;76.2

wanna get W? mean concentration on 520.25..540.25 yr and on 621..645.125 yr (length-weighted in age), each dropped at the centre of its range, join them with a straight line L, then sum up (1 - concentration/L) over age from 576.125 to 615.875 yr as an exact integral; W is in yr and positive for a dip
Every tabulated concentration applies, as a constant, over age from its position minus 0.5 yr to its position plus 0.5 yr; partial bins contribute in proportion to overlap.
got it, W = 4.9 yr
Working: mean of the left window 99.4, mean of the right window 83.3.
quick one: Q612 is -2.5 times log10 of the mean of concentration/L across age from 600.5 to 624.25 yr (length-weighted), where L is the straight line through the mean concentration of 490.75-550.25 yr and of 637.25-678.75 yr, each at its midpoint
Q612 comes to 0.34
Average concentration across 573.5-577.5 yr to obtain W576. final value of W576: 103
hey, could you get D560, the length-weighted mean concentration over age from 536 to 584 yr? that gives 94.5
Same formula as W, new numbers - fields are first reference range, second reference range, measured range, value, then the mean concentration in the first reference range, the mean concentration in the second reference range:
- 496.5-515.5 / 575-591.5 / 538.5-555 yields 4.0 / 131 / 92.3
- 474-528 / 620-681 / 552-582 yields 1.7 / 128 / 85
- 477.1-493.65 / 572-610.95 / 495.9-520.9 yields -2.2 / 131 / 83.2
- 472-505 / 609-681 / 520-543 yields 3.7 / 127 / 82.2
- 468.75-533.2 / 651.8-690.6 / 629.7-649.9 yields 2.1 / 122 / 85.7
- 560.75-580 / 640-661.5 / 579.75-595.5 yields 2.0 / 105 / 85.5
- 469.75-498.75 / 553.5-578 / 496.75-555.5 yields 2.8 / 122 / 105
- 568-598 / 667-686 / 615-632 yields 2.0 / 94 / 85.6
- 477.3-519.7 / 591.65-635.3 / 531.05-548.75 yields 5.2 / 131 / 75.1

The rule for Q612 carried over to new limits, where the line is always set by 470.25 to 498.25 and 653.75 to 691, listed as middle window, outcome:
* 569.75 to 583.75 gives 0.043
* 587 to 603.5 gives 0.256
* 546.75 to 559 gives 0.150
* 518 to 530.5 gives -0.040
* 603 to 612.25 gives 0.479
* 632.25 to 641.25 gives 0.109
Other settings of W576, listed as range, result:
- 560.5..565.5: 105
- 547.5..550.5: 90.7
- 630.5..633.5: 86.6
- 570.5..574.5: 110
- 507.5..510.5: 122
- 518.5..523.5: 132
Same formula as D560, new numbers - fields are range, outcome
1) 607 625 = 69.8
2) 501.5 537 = 118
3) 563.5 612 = 87.1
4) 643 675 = 86.3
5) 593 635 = 74.8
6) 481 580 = 112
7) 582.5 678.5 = 81.1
